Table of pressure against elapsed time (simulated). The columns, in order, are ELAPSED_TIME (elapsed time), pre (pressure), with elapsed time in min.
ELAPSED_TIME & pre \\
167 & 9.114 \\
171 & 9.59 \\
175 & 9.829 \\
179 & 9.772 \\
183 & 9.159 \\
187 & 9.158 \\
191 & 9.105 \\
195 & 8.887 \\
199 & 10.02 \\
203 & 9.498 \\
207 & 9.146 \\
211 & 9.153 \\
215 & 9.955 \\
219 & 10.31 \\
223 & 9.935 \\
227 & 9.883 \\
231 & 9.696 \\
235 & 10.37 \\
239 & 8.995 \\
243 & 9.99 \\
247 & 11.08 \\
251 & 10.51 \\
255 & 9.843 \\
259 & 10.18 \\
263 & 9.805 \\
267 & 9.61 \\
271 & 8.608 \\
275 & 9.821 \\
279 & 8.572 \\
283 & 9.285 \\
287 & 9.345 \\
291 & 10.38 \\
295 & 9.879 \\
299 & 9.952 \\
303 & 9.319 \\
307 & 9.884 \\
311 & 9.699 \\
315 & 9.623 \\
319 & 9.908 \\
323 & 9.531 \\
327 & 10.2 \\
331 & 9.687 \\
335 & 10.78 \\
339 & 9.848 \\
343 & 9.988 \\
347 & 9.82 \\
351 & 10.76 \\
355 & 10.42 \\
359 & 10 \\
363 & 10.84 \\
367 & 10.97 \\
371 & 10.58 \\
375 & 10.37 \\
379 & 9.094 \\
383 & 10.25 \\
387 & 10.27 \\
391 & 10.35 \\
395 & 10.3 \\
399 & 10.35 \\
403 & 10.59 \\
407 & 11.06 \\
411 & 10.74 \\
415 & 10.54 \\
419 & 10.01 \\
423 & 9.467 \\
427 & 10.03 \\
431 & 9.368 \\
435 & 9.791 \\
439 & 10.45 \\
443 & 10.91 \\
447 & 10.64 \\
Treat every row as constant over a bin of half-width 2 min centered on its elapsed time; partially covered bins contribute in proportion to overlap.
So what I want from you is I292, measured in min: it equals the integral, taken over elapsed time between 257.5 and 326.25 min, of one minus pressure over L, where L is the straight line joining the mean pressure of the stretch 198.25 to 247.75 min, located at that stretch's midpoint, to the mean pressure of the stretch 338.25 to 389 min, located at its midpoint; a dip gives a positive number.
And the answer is 2.8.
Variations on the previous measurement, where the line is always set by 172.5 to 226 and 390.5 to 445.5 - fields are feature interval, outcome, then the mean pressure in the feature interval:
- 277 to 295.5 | 0.7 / 9.46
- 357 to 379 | -0.7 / 10.4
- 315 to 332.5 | 0.3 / 9.81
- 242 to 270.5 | -1.0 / 10.1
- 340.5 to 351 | 0.0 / 10.1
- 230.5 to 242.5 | -0.1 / 9.72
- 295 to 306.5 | 0.2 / 9.71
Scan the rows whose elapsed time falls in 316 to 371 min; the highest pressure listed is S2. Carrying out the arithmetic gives 10.97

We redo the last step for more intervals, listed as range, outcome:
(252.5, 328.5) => 10.38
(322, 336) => 10.78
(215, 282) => 11.08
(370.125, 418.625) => 11.06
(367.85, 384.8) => 10.58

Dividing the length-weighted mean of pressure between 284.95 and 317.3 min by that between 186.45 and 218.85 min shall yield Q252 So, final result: 1.04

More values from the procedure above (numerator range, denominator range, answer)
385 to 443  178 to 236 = 1.07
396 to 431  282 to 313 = 1.06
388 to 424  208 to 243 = 1.06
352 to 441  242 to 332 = 1.05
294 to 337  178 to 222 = 1.04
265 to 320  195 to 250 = 0.97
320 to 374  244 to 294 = 1.05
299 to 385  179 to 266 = 1.03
